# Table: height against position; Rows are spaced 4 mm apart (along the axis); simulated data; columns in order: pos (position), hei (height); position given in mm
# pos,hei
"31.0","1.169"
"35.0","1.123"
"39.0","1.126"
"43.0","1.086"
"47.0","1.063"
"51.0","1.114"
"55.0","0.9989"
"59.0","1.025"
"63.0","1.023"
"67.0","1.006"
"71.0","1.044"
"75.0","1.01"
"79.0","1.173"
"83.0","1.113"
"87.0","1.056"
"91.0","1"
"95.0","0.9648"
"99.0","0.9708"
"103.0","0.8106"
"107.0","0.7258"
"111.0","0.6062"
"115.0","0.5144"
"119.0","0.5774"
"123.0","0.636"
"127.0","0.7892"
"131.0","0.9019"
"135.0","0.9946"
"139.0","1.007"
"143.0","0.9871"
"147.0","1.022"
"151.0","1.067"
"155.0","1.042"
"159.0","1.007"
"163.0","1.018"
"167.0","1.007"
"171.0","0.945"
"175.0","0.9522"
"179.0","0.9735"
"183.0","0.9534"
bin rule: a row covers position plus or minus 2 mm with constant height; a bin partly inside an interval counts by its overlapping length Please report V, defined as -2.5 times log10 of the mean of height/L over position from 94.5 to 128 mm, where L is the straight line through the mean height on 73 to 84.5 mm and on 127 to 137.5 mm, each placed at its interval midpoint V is 0.35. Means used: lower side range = 1.1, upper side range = 0.921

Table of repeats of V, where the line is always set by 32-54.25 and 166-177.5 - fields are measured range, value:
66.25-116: 0.13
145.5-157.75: -0.06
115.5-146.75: 0.20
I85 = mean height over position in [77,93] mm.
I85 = 1.09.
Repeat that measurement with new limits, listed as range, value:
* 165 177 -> 0.968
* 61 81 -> 1.05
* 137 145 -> 0.997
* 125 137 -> 0.895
